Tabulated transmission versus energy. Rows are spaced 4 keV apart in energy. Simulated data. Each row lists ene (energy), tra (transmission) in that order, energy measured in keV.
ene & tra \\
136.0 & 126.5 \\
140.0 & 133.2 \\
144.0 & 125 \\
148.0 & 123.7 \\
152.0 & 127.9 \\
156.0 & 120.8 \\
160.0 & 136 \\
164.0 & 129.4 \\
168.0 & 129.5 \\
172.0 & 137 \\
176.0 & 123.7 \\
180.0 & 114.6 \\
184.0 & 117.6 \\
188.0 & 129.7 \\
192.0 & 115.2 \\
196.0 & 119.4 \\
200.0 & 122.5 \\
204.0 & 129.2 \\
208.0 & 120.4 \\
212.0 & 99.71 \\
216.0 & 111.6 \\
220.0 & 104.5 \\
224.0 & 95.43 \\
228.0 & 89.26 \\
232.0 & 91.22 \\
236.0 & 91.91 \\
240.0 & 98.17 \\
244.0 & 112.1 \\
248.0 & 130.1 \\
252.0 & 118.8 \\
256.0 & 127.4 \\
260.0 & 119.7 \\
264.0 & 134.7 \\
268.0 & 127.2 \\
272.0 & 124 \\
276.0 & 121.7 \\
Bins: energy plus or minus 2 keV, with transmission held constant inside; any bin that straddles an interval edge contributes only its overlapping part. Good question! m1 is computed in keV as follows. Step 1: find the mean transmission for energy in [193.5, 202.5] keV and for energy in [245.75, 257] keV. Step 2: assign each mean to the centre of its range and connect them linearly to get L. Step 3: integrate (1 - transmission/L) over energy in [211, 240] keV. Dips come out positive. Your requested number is 6.0 keV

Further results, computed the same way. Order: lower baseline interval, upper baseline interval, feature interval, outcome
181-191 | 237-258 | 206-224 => 1.76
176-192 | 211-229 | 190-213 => -1.62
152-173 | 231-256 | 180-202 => 0.43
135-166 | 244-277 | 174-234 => 6.70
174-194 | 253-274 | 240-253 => 0.82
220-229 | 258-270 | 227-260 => 0.74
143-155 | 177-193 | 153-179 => -1.30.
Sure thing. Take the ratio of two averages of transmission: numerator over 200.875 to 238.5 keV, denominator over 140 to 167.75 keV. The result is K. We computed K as 0.82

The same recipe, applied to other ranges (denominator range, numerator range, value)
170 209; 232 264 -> 0.93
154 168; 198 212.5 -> 0.93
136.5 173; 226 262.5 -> 0.85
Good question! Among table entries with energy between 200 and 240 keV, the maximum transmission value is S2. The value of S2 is 129.2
